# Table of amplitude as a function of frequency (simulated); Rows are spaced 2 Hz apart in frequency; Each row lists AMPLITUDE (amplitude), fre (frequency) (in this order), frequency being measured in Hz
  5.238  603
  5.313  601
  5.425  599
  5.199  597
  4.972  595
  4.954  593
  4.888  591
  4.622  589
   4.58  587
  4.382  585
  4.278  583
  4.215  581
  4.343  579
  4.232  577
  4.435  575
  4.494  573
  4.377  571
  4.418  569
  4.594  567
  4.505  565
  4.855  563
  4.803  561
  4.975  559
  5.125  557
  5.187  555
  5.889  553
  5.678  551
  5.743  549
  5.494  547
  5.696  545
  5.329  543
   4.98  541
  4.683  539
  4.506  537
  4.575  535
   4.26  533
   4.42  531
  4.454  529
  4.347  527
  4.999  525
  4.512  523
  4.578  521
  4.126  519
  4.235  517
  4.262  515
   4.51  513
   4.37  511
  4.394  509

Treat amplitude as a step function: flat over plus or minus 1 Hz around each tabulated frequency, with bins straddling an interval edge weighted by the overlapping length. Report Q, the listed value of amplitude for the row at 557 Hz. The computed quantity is 5.125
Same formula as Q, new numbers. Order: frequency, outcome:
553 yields 5.889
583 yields 4.278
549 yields 5.743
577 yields 4.232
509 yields 4.394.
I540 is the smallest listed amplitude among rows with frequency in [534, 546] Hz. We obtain 4.506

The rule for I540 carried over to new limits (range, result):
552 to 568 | 4.505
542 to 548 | 5.329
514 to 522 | 4.126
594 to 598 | 4.972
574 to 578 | 4.232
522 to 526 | 4.512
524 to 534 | 4.26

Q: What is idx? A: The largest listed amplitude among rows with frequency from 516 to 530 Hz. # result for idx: 4.999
